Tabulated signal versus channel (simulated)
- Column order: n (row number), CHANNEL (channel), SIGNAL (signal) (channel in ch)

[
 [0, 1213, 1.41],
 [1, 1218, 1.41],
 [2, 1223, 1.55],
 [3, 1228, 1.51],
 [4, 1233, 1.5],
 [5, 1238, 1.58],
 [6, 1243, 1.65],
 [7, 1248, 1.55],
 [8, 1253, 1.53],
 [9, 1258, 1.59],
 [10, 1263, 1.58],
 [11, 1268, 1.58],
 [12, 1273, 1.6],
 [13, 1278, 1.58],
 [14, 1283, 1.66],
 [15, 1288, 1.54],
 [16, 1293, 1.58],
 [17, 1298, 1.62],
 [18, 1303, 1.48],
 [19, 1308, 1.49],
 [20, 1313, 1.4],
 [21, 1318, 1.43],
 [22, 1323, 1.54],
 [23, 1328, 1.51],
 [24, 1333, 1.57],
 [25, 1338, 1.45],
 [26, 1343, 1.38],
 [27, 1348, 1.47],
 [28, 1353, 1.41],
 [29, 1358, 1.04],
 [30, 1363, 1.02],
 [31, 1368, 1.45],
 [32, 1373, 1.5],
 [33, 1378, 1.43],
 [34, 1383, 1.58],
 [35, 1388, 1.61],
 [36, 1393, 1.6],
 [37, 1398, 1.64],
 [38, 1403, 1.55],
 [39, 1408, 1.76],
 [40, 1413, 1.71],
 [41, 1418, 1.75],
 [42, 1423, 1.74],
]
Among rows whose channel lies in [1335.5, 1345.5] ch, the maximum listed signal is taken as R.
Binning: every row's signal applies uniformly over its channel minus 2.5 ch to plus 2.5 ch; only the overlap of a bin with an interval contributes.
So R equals 1.45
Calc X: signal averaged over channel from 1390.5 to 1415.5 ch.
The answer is 1.65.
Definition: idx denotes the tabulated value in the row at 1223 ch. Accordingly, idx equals 1.55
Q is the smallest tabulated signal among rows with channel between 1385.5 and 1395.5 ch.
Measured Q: 1.6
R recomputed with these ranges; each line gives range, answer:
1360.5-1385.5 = 1.58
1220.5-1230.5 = 1.55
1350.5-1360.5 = 1.41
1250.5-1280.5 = 1.6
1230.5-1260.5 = 1.65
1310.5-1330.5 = 1.54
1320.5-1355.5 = 1.57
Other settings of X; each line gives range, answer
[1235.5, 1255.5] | 1.58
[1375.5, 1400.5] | 1.57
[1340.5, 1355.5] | 1.42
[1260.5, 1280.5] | 1.59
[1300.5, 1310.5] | 1.49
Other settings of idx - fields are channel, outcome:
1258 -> 1.59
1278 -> 1.58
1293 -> 1.58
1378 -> 1.43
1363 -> 1.02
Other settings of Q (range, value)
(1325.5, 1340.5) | 1.45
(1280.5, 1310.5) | 1.48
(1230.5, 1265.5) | 1.5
